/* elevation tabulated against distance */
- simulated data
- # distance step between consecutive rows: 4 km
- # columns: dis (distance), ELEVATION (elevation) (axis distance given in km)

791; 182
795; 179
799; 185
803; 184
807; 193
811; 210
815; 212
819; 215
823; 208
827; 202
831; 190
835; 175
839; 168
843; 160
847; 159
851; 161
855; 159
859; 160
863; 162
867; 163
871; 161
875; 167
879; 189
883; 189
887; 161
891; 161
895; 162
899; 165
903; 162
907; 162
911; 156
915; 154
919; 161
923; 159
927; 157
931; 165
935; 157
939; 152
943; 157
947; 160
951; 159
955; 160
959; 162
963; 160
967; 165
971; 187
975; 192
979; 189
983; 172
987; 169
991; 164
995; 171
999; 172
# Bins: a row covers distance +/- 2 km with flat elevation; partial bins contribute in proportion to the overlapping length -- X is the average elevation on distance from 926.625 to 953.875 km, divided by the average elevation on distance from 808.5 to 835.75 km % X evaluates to 0.8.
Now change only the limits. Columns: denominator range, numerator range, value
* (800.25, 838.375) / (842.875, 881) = 0.83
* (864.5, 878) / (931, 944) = 0.95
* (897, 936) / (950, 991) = 1.07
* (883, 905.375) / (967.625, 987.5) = 1.10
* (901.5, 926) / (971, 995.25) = 1.12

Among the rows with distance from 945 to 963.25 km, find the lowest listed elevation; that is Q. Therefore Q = 159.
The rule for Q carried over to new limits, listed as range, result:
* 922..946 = 152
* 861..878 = 161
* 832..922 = 154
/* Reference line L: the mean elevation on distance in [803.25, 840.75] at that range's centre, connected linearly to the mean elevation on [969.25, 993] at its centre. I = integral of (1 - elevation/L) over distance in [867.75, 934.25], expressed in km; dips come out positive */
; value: 8.32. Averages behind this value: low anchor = 197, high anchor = 179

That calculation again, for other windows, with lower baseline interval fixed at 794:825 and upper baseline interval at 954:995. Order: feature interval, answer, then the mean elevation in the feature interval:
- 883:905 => 2.45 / 165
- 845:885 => 4.80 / 167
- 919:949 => 3.43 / 158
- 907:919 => 1.65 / 157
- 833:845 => 1.64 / 168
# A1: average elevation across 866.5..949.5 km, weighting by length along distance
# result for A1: 163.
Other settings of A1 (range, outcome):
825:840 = 185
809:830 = 208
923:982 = 166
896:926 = 160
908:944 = 158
